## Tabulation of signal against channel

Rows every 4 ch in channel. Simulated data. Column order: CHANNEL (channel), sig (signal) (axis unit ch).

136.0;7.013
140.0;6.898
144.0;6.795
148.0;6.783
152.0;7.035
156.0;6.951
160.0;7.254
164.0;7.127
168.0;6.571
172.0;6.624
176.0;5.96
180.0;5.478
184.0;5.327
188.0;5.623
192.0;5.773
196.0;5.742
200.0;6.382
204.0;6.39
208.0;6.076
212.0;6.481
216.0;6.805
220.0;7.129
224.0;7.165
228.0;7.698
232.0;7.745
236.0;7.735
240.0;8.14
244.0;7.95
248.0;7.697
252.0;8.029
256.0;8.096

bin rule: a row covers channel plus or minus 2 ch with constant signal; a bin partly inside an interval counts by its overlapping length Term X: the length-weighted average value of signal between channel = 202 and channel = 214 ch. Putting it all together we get 6.32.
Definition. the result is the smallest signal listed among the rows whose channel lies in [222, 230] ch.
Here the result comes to 7.165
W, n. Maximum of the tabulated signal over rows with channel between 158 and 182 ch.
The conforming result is 7.254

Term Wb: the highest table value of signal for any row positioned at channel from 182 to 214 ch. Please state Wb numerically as 6.481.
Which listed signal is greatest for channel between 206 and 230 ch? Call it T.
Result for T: 7.698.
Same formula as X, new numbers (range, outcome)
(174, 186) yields 5.59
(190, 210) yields 6.07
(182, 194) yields 5.57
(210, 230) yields 7.06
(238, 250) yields 7.93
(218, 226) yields 7.15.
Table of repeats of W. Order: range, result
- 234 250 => 8.14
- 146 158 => 7.035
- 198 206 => 6.39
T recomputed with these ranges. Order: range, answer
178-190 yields 5.623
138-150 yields 6.898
